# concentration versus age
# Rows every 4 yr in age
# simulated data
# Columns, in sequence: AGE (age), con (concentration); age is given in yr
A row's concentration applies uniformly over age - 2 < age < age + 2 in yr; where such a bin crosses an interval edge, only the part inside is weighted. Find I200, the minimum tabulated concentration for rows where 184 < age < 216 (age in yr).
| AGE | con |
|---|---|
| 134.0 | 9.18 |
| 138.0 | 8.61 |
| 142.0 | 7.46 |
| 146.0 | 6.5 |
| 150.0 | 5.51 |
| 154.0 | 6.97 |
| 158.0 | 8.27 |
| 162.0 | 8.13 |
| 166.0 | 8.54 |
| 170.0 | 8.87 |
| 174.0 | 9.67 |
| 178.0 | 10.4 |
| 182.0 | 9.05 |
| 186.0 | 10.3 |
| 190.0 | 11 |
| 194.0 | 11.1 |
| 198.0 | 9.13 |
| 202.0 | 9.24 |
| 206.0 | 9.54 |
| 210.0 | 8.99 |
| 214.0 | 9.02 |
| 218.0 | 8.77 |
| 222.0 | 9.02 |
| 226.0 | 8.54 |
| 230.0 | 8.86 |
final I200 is 8.99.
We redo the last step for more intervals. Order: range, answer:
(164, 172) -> 8.54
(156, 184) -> 8.13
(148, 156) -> 5.51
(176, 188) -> 9.05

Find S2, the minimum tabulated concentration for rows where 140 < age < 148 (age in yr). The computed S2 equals 6.5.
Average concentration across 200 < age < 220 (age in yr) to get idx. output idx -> 9.11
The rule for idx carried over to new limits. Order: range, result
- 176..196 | 10.4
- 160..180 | 9.12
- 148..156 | 6.24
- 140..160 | 6.94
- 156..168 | 8.31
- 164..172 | 8.7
